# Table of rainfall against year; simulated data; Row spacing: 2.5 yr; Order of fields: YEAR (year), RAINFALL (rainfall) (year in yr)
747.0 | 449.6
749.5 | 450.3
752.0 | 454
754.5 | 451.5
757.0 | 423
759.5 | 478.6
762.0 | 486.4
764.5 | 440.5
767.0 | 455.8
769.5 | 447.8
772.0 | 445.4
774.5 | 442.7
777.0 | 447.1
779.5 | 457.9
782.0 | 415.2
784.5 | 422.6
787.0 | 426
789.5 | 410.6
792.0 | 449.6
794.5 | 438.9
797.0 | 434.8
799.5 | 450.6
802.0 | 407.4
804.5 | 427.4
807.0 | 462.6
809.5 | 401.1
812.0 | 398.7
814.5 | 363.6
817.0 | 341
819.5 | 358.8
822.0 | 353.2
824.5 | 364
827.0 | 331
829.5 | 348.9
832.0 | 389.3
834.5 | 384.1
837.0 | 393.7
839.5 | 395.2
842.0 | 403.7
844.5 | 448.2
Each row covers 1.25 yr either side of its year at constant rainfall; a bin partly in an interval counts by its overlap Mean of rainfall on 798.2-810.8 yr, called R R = 430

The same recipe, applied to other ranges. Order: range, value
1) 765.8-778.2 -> 448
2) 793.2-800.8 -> 441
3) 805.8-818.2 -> 393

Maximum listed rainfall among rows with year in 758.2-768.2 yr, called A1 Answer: 486.4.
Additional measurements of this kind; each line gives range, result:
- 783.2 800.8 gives 450.6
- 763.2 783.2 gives 457.9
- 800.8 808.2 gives 462.6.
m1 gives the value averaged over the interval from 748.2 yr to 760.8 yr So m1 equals 452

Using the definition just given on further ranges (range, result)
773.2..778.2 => 445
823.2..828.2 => 348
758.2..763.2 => 482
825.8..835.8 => 364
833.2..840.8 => 391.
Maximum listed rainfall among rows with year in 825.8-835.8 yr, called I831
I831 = 389.3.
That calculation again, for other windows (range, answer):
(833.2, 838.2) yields 393.7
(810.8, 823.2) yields 398.7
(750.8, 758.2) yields 454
